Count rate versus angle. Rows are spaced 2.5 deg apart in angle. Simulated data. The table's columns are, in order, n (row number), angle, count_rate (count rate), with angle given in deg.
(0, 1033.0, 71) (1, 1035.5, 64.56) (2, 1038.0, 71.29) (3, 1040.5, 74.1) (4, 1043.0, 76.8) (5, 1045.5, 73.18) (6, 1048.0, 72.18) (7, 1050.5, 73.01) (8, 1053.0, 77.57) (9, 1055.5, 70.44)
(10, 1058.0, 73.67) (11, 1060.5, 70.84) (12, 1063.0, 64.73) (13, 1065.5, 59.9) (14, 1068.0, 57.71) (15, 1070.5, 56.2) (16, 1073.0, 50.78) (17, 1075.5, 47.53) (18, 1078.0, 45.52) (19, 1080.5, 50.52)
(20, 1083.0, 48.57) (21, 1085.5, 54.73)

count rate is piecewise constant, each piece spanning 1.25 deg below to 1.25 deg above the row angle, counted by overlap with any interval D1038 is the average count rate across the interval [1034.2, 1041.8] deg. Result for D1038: 70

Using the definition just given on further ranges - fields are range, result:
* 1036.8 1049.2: 73.5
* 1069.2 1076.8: 51.5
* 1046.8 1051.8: 72.6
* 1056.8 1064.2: 69.8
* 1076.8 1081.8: 48.1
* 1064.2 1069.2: 58.9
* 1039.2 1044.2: 75.4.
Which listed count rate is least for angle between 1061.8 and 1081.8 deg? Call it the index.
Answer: 45.52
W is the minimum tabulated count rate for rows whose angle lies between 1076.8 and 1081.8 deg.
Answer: 45.52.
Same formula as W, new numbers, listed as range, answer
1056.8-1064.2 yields 64.73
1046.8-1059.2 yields 70.44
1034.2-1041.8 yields 64.56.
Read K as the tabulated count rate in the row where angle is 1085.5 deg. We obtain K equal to 54.73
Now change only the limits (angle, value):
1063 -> 64.73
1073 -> 50.78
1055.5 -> 70.44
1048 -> 72.18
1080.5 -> 50.52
